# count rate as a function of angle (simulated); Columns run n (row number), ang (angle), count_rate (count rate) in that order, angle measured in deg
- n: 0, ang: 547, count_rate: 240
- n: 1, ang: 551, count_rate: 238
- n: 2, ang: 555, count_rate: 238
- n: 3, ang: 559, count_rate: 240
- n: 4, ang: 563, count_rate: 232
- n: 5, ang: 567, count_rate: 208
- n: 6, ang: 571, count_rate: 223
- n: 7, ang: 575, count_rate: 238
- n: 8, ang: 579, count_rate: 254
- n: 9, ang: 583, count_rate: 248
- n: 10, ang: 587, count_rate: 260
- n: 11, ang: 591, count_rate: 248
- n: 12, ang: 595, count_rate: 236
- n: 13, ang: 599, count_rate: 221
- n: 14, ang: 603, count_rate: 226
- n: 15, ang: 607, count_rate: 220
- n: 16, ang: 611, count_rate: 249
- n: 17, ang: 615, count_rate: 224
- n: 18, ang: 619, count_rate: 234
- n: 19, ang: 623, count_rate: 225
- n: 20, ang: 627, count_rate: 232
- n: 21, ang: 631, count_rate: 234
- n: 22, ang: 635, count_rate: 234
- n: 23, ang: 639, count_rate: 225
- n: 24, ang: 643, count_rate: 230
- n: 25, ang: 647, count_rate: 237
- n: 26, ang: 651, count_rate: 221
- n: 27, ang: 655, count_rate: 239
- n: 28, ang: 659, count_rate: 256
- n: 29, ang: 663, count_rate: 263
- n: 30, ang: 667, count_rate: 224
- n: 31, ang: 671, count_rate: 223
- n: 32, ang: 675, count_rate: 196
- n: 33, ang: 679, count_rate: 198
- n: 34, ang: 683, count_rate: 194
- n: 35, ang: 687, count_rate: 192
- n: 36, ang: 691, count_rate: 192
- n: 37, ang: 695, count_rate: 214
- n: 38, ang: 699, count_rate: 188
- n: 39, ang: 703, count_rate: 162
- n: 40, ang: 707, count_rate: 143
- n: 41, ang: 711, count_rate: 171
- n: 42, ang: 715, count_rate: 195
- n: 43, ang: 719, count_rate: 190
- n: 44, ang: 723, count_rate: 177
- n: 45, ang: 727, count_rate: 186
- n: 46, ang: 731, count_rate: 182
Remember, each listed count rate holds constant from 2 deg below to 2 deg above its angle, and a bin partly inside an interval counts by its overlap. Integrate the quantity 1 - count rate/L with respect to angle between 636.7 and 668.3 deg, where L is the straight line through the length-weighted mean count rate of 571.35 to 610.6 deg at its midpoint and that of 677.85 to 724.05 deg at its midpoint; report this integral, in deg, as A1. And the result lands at -4.4 deg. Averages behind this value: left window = 239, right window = 185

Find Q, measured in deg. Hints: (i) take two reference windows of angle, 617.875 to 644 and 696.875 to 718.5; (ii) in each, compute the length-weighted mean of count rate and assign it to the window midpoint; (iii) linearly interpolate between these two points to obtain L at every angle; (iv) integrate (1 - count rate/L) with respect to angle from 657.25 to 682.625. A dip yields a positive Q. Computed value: -2.8 deg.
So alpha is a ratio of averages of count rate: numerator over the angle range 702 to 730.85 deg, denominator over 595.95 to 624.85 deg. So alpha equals 0.77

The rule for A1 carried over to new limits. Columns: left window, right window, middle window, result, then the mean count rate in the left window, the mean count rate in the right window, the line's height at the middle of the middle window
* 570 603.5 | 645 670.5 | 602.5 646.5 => 1.66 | 240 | 239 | 240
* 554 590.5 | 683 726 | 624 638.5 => -1.24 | 238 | 183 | 214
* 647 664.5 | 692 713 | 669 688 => 0.87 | 243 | 176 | 211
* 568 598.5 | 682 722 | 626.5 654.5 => -2.26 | 242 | 184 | 214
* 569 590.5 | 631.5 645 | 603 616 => 0.36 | 245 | 230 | 237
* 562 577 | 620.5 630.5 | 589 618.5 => -0.57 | 225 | 230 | 228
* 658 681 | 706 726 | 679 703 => 1.15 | 225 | 177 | 203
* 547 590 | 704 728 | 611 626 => -0.94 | 238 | 176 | 217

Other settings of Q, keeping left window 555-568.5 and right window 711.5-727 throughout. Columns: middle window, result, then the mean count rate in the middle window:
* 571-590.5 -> -2.03 deg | 247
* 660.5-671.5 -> -2.15 deg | 239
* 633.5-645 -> -1.21 deg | 229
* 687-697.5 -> -0.39 deg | 200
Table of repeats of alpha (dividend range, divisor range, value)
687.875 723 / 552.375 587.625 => 0.77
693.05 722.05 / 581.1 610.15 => 0.76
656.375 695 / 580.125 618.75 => 0.91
